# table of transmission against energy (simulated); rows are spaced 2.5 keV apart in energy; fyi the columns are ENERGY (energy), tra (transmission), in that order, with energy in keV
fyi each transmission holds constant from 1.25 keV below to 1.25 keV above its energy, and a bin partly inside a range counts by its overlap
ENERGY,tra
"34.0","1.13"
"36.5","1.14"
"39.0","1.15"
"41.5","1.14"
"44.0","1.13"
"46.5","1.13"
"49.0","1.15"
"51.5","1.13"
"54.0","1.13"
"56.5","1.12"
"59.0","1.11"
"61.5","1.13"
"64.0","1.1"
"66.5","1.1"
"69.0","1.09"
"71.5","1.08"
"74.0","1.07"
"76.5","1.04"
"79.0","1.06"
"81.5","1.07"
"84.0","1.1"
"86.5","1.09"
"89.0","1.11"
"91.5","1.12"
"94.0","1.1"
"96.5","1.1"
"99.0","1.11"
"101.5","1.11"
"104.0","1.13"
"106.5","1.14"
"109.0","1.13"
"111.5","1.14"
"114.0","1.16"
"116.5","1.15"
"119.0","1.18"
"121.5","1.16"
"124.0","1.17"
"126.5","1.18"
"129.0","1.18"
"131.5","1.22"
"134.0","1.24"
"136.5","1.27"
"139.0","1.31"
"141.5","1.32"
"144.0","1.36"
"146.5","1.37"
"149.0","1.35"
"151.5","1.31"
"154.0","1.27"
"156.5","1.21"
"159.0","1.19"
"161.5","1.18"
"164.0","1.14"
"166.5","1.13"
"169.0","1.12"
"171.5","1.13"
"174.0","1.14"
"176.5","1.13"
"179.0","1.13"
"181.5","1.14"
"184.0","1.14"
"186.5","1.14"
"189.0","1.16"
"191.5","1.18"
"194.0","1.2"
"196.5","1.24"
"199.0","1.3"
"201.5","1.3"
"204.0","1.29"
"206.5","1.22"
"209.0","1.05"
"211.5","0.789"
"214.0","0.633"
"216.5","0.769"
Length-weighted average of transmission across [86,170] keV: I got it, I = 1.19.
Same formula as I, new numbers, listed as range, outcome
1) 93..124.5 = 1.14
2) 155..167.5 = 1.17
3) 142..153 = 1.34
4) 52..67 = 1.12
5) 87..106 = 1.11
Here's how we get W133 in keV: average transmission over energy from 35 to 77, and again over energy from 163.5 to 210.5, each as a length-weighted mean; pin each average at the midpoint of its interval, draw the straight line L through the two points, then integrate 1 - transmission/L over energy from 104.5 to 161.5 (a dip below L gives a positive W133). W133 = -3.8 keV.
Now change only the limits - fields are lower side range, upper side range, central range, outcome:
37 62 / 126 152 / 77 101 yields 2.11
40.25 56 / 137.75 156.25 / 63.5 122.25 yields 5.25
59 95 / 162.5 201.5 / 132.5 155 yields -3.40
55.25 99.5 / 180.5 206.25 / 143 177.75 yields -1.15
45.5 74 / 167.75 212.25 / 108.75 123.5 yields -0.29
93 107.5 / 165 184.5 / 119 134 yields -0.88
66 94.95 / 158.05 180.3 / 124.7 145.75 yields -2.62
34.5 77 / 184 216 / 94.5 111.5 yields -0.07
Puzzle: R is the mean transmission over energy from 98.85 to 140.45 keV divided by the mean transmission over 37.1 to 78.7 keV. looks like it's 1.1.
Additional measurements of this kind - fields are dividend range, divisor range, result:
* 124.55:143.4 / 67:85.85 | 1.16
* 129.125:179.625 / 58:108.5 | 1.12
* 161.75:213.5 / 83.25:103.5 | 1.04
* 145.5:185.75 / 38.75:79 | 1.07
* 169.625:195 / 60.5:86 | 1.06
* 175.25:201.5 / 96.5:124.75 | 1.04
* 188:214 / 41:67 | 1.02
